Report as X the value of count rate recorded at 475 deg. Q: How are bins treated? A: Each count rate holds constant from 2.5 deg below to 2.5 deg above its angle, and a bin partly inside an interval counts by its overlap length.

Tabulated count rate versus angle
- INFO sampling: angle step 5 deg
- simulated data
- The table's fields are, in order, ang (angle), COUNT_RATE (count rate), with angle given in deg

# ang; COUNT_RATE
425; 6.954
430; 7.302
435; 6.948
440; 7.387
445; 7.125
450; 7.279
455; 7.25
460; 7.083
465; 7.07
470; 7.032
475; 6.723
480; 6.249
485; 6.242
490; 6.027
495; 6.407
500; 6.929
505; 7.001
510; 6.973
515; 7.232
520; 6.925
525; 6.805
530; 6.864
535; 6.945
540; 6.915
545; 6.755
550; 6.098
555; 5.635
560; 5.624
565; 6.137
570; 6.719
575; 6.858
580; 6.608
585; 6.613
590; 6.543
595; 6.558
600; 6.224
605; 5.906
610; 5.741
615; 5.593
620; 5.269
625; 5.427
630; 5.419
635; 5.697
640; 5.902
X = 6.723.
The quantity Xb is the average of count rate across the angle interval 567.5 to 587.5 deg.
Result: 6.7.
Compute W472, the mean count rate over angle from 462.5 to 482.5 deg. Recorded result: 6.77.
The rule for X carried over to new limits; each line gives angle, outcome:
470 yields 7.032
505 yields 7.001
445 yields 7.125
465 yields 7.07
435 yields 6.948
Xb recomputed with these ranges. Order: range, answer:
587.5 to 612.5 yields 6.19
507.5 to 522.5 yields 7.04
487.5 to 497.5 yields 6.22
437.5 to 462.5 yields 7.22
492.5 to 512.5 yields 6.83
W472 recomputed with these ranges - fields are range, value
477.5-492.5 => 6.17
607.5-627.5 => 5.51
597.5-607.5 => 6.06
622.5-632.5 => 5.42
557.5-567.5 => 5.88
